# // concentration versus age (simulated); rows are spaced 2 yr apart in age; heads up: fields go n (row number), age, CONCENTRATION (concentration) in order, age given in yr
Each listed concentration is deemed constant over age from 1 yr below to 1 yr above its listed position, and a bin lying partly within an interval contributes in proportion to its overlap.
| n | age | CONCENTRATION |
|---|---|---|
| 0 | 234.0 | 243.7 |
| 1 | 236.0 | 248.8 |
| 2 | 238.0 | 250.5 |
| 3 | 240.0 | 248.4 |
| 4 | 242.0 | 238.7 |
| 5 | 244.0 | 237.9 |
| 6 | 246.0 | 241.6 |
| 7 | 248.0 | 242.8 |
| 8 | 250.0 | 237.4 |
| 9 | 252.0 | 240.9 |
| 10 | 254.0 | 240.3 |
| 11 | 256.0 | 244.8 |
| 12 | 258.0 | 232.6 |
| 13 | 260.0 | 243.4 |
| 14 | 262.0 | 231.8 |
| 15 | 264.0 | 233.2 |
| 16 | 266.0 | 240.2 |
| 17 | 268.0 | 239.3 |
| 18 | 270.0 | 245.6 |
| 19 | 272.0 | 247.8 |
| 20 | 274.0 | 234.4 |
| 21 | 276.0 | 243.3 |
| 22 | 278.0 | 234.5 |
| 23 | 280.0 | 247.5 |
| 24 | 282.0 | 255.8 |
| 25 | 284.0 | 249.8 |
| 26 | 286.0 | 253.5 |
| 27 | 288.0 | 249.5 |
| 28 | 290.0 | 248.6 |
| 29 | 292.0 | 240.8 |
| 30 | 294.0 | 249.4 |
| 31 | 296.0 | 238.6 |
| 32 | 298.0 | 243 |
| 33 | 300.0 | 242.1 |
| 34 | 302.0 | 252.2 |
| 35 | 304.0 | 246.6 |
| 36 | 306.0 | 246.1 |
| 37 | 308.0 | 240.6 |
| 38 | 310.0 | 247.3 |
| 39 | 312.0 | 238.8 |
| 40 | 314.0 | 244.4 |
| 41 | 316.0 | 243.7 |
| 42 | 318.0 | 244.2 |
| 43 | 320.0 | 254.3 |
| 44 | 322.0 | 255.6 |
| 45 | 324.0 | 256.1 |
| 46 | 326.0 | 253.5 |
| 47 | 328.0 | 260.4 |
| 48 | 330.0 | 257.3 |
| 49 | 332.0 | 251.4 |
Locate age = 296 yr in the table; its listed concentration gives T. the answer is 238.6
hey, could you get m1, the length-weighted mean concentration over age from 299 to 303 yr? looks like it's 247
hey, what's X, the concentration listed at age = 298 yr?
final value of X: 243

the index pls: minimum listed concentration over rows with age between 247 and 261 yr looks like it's 232.6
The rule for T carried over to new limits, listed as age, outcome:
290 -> 248.6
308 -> 240.6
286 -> 253.5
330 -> 257.3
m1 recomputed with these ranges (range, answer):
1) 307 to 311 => 244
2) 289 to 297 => 244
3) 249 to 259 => 239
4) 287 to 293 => 246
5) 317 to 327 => 253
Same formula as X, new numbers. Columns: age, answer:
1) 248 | 242.8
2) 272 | 247.8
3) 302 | 252.2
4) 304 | 246.6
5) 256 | 244.8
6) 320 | 254.3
